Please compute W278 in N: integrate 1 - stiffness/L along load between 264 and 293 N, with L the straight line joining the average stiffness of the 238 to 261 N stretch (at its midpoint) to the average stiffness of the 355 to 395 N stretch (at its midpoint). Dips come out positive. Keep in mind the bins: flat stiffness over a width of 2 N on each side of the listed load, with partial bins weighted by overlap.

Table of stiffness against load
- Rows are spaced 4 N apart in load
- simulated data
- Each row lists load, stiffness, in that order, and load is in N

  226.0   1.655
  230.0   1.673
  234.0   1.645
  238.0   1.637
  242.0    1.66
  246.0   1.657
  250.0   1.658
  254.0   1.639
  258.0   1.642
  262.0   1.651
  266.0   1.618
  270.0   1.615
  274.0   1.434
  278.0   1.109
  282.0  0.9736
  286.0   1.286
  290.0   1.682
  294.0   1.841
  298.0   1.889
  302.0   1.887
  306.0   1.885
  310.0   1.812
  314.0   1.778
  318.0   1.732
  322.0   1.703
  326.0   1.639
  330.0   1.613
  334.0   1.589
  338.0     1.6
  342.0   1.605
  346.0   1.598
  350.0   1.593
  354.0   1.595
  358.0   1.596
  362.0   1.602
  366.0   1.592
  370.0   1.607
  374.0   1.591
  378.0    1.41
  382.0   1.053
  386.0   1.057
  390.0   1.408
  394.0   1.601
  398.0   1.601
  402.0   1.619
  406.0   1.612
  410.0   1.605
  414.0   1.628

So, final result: 3.6 N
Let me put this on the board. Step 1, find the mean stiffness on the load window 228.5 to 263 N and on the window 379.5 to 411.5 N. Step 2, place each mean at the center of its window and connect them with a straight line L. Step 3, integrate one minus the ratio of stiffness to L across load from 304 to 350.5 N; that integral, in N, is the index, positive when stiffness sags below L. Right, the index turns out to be -4.4 N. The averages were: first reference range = 1.65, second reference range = 1.44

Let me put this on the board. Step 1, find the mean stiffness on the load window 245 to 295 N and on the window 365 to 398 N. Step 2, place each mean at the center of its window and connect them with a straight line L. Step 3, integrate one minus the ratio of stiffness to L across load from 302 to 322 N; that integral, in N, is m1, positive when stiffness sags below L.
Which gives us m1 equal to -4.3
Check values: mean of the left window 1.51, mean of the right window 1.42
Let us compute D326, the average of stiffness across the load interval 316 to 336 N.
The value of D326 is 1.66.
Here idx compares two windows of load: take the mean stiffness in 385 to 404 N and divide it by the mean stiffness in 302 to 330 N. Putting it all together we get 0.84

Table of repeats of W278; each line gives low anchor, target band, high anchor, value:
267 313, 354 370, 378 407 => -1.4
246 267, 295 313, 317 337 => -2.3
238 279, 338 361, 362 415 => -1.2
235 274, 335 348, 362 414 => -0.5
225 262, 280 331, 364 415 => -2.9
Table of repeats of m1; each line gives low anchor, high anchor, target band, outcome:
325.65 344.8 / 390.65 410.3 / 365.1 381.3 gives 0.9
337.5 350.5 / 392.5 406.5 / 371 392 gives 3.8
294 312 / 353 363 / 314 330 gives 0.7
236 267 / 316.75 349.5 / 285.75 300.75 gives -0.8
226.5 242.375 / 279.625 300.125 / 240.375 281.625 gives 1.3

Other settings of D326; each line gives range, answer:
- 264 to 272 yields 1.62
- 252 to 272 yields 1.63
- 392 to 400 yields 1.6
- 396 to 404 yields 1.61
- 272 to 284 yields 1.17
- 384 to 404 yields 1.46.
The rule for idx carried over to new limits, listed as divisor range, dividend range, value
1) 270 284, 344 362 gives 1.29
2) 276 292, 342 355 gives 1.26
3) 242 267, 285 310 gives 1.07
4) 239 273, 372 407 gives 0.88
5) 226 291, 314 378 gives 1.05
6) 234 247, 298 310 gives 1.14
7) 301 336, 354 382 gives 0.88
